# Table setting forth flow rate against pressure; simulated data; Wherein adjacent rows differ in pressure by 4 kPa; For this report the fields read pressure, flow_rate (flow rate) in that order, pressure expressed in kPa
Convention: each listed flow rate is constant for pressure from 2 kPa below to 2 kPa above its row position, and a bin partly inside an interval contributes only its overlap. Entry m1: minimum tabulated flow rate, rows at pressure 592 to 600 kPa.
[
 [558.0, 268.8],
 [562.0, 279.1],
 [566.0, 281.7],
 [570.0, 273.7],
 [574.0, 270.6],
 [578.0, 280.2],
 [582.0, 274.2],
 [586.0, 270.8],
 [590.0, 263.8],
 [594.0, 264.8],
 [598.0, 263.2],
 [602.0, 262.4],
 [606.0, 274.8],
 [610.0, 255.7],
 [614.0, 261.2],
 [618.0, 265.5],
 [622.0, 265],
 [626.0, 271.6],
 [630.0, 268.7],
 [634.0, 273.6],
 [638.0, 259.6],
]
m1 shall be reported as 263.2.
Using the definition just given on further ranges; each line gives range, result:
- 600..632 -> 255.7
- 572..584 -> 270.6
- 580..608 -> 262.4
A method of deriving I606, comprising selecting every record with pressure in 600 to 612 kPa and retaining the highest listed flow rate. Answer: 274.8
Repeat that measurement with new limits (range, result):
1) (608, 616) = 261.2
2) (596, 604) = 263.2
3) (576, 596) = 280.2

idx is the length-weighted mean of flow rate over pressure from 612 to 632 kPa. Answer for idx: 266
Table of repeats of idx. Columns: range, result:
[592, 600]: 264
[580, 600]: 267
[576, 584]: 277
